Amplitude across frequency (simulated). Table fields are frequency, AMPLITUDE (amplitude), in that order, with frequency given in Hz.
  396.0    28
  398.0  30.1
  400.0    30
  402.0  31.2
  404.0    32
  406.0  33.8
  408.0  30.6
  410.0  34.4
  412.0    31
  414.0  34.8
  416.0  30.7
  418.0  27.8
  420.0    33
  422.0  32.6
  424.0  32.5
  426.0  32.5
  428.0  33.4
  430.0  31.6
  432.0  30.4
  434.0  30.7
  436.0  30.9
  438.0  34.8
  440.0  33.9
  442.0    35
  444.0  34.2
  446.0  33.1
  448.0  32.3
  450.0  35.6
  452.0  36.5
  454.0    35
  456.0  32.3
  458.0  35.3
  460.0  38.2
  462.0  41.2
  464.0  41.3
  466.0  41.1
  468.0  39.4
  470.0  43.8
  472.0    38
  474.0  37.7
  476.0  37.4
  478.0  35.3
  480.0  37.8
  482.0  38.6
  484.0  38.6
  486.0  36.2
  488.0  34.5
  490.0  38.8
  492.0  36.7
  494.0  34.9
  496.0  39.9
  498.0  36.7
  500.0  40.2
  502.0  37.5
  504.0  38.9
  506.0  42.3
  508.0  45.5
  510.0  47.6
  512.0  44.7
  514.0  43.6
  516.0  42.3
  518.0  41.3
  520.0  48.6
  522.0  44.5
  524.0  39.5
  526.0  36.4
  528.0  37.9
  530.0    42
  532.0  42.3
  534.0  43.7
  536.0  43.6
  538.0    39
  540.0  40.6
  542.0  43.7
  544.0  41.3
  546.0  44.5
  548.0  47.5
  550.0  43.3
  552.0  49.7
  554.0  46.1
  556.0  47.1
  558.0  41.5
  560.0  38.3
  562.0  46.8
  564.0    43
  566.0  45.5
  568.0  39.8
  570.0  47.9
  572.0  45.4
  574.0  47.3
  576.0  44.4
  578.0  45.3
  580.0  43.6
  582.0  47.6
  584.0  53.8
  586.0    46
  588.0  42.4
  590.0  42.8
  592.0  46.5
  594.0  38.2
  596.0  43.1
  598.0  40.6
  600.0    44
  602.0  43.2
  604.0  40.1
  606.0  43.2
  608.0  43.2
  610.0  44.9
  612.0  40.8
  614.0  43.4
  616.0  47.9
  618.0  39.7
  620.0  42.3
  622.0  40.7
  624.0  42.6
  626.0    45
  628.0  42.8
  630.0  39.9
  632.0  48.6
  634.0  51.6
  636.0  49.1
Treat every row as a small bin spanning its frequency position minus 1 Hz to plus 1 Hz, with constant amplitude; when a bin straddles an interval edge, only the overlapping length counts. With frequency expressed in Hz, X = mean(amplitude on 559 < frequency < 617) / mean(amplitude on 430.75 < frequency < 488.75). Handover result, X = 1.22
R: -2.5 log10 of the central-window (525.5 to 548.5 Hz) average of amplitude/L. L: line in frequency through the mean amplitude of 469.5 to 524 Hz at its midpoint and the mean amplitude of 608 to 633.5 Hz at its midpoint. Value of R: -0.02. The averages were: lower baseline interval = 40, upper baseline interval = 43.4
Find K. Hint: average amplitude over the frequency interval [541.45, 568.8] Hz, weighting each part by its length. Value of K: 44.2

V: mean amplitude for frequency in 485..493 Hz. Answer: 36.5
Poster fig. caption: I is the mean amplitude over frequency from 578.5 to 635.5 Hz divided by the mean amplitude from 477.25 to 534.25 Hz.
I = 1.1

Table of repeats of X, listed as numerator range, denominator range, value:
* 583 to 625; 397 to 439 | 1.36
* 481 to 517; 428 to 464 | 1.16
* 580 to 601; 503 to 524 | 1.02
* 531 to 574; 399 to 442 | 1.37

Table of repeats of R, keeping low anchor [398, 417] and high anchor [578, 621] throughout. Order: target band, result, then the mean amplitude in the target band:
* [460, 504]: -0.05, 38.4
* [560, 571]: -0.06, 44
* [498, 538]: -0.09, 42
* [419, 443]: 0.03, 32.6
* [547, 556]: -0.15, 46.7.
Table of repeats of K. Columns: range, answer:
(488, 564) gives 42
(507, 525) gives 44.2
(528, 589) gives 44.3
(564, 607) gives 44.3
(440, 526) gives 38.8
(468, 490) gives 37.9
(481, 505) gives 37.6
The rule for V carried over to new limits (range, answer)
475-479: 36.3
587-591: 42.6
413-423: 31.8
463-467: 41.2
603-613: 42.4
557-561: 39.9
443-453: 34.3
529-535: 42.7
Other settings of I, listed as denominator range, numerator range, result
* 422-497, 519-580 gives 1.21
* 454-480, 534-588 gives 1.17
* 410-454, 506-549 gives 1.31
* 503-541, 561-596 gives 1.06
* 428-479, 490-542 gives 1.15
